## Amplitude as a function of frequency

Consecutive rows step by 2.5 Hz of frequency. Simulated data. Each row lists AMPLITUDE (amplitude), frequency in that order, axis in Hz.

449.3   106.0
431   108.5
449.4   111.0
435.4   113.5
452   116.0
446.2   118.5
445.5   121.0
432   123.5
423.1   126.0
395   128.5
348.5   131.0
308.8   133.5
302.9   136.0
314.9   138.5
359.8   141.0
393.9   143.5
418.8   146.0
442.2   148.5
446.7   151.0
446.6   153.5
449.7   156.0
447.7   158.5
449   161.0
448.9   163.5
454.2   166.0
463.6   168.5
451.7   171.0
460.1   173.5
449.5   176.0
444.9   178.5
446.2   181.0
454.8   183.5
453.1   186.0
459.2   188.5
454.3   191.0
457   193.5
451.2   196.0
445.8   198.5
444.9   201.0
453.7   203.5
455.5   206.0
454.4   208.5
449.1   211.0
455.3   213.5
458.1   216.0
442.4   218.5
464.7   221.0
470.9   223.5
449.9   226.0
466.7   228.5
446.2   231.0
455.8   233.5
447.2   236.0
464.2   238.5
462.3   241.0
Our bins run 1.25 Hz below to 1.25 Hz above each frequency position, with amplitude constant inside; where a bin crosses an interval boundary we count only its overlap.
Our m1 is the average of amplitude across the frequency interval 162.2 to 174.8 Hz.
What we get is 456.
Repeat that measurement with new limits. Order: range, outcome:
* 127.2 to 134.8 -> 351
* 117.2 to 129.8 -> 428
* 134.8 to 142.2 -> 326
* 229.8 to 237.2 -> 450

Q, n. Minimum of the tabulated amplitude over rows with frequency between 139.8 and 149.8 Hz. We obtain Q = 359.8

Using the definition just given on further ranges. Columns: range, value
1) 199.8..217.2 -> 444.9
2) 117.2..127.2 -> 423.1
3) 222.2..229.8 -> 449.9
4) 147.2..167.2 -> 442.2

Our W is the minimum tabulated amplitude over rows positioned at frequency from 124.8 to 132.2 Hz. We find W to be 348.5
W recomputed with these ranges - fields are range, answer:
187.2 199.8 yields 445.8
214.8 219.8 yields 442.4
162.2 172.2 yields 448.9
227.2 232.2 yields 446.2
